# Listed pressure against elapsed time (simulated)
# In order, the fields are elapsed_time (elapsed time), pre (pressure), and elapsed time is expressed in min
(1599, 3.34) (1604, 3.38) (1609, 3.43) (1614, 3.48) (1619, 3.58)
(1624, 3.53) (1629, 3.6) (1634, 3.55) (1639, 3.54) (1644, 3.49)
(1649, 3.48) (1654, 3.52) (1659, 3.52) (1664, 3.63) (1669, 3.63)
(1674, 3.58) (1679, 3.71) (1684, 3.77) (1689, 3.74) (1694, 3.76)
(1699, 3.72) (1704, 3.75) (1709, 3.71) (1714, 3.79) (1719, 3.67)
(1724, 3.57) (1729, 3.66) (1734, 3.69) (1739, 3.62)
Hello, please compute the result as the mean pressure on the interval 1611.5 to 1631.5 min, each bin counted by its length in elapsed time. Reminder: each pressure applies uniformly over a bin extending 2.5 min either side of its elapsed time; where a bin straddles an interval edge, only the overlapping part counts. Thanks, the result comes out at 3.55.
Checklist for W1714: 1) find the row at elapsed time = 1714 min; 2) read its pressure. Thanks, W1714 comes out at 3.79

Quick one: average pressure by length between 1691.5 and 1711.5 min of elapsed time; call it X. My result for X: 3.74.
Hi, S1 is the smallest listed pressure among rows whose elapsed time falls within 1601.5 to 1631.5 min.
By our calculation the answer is 3.38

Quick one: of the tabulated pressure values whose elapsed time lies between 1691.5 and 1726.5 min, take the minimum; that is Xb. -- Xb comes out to 3.57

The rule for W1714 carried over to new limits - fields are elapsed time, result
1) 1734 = 3.69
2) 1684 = 3.77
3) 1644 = 3.49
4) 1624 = 3.53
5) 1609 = 3.43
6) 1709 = 3.71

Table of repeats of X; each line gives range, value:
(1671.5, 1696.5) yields 3.71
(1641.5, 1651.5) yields 3.49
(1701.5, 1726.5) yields 3.7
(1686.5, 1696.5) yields 3.75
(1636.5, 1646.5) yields 3.52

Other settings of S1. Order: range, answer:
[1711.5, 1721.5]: 3.67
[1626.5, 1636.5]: 3.55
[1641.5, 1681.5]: 3.48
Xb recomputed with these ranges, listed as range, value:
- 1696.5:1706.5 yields 3.72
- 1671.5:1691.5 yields 3.58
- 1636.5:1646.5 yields 3.49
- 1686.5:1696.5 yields 3.74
